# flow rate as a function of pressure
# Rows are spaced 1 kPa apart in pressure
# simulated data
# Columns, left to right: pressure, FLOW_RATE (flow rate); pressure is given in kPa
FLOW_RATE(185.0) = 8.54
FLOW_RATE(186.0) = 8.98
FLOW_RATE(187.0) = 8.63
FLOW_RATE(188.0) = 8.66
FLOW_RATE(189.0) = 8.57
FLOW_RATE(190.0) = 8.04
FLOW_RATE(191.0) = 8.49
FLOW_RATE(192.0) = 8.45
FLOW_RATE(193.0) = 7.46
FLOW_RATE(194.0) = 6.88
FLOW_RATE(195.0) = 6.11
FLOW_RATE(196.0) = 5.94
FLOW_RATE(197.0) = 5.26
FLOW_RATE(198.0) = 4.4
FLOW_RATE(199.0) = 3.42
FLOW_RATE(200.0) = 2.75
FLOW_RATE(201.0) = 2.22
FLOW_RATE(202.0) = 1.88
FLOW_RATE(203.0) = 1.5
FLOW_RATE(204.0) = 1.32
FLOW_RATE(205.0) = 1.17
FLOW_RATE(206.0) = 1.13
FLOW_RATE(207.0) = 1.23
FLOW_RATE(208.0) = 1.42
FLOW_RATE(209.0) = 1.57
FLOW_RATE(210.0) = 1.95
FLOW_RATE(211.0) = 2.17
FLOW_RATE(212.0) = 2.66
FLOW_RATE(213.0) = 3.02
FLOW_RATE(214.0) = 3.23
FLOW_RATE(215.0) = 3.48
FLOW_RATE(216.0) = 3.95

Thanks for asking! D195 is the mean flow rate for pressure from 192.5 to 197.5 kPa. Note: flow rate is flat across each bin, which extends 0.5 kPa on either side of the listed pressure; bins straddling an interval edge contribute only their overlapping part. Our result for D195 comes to 6.33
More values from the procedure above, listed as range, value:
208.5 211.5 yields 1.9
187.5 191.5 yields 8.44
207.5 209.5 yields 1.5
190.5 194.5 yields 7.82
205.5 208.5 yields 1.26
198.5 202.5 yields 2.57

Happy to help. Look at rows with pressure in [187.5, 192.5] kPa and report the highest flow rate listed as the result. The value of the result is 8.66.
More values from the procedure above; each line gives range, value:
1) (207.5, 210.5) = 1.95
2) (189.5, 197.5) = 8.49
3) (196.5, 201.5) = 5.26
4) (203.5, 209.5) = 1.57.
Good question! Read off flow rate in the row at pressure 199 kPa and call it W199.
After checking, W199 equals 3.42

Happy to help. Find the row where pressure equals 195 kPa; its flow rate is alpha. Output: 6.11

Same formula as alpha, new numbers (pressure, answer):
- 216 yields 3.95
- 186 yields 8.98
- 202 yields 1.88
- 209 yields 1.57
